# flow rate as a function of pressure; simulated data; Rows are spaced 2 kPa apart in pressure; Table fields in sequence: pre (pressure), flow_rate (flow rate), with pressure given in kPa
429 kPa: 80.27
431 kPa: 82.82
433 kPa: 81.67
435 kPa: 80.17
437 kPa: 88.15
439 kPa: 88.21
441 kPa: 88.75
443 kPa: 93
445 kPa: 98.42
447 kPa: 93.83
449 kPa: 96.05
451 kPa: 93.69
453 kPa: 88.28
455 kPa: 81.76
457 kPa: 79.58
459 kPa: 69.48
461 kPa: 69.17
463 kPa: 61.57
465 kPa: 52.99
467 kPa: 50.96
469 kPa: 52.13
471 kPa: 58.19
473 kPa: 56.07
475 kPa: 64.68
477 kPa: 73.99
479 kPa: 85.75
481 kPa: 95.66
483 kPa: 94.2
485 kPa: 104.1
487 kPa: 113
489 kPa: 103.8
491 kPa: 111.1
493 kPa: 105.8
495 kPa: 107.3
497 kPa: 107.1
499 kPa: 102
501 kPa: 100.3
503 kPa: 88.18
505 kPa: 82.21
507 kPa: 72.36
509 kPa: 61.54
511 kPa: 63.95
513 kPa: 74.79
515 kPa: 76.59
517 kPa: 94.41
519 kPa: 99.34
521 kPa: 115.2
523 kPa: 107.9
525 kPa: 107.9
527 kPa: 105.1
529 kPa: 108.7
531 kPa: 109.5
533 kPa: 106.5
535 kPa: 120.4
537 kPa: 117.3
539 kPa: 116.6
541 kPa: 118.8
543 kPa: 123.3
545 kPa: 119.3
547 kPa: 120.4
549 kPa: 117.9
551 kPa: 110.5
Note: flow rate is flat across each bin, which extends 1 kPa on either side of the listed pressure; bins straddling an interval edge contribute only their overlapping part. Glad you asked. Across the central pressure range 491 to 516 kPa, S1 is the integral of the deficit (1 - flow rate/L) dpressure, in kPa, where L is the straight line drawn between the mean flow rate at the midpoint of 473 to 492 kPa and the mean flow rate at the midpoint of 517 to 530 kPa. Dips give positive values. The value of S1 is 2.8 kPa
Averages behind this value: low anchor 92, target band 87.8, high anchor 106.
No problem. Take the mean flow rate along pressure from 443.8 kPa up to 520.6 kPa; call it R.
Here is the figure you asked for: 84.1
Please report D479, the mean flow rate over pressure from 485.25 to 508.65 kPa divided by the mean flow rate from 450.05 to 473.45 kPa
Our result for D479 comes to 1.45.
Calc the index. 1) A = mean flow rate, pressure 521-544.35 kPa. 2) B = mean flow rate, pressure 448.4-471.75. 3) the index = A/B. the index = 1.6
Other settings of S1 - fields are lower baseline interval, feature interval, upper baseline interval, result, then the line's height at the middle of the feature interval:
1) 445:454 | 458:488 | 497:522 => 5.7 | 90.9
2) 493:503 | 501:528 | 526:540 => 4.6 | 107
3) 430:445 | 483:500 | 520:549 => -0.7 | 102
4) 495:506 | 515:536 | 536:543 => 0.9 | 111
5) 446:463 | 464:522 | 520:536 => 7.3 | 97.1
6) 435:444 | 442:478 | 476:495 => 7.2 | 93.2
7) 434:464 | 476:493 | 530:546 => -0.1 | 97.4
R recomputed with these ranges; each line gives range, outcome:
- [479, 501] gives 103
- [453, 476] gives 64.4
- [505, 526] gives 87.2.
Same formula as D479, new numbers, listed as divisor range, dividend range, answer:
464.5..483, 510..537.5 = 1.49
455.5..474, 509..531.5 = 1.54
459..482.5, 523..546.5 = 1.72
